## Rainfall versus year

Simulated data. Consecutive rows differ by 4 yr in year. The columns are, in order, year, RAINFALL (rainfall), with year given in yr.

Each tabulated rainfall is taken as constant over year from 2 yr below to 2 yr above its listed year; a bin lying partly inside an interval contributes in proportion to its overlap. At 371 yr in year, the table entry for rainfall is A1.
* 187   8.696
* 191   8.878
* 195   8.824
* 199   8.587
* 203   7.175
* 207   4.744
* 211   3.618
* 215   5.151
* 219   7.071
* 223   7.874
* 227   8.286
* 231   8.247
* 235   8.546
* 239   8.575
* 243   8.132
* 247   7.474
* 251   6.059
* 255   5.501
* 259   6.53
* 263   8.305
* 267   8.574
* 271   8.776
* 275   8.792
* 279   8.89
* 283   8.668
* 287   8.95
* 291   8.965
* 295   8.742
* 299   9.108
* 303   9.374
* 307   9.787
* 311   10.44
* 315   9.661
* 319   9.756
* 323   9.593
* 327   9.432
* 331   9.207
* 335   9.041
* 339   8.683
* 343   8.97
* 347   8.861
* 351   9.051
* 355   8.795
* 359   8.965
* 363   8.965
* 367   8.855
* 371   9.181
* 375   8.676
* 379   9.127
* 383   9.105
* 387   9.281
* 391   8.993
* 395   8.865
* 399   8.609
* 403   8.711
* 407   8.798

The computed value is 9.181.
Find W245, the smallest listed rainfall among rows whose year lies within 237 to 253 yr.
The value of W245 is 6.059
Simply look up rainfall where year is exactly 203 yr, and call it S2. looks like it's 7.175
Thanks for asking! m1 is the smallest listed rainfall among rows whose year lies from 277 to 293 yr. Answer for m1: 8.668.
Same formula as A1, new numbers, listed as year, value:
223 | 7.874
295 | 8.742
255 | 5.501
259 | 6.53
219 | 7.071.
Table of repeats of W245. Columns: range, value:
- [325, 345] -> 8.683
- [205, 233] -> 3.618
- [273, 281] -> 8.792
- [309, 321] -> 9.661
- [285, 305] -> 8.742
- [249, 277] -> 5.501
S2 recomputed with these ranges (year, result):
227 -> 8.286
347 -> 8.861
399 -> 8.609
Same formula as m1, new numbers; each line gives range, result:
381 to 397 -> 8.865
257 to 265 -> 6.53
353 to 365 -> 8.795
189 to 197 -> 8.824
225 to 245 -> 8.132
